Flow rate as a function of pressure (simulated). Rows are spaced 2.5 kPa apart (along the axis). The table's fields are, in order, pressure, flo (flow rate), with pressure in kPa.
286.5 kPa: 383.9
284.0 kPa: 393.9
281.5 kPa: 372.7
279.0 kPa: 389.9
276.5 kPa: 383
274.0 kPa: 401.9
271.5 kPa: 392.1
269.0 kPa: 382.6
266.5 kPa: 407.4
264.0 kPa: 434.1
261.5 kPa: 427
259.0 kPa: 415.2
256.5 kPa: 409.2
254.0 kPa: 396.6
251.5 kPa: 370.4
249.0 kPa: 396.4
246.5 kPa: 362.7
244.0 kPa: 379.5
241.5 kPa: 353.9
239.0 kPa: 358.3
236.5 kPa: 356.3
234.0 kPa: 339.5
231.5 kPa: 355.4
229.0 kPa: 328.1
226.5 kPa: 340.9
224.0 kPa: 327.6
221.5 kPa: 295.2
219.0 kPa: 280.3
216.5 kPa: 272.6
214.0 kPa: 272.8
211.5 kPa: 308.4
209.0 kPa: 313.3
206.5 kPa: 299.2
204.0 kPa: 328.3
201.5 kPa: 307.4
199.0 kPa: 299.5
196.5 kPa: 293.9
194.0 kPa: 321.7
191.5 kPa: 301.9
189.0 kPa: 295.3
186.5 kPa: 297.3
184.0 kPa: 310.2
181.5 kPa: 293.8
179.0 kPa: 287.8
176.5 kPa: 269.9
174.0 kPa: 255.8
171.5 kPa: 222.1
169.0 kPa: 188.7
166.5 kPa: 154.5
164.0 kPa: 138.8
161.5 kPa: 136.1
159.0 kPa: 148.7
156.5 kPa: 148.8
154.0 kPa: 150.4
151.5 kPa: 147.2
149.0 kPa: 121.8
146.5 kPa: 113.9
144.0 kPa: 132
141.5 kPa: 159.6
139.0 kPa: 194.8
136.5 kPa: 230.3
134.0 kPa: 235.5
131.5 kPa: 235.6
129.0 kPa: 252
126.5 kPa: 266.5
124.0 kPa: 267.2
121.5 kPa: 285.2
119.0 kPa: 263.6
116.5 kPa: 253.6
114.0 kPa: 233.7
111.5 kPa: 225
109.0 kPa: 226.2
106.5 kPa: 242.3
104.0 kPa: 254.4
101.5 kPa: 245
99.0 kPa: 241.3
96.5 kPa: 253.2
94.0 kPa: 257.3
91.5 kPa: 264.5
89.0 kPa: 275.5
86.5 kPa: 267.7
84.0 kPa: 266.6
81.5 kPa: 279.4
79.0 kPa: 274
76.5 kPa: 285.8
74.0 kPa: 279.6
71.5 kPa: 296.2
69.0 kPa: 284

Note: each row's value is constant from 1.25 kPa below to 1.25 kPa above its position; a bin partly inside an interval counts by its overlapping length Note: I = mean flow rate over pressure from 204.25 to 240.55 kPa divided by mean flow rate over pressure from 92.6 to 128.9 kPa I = 1.27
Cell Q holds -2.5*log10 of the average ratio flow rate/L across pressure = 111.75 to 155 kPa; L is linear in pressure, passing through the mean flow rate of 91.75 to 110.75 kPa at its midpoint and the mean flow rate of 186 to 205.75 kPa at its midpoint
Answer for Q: 0.25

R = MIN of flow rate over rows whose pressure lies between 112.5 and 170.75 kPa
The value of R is 113.9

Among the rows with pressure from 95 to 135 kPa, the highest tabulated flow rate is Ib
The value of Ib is 285.2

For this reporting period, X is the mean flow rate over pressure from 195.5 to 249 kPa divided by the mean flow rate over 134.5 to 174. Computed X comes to 2.0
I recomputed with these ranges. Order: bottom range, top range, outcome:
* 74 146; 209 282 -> 1.48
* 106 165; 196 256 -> 1.66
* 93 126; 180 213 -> 1.22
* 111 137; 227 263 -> 1.49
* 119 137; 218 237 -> 1.28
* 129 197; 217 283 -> 1.73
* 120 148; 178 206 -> 1.41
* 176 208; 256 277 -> 1.35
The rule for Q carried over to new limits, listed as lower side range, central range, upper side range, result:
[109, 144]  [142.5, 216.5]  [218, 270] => 0.26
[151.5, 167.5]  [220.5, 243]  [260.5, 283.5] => -0.11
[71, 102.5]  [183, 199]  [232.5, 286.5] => 0.12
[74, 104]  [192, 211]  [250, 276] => 0.15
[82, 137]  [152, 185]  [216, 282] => 0.42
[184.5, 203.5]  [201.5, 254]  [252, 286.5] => 0.05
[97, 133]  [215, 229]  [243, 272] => 0.18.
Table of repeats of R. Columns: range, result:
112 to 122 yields 233.7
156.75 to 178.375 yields 136.1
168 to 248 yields 188.7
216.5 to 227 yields 272.6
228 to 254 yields 328.1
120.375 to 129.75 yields 252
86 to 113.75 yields 225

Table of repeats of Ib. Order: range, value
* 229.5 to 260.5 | 415.2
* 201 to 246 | 379.5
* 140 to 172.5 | 222.1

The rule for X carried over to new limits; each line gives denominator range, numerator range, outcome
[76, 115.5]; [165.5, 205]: 1.09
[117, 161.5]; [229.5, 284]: 1.96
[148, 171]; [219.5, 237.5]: 2.20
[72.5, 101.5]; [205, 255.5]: 1.26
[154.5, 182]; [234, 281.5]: 1.94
